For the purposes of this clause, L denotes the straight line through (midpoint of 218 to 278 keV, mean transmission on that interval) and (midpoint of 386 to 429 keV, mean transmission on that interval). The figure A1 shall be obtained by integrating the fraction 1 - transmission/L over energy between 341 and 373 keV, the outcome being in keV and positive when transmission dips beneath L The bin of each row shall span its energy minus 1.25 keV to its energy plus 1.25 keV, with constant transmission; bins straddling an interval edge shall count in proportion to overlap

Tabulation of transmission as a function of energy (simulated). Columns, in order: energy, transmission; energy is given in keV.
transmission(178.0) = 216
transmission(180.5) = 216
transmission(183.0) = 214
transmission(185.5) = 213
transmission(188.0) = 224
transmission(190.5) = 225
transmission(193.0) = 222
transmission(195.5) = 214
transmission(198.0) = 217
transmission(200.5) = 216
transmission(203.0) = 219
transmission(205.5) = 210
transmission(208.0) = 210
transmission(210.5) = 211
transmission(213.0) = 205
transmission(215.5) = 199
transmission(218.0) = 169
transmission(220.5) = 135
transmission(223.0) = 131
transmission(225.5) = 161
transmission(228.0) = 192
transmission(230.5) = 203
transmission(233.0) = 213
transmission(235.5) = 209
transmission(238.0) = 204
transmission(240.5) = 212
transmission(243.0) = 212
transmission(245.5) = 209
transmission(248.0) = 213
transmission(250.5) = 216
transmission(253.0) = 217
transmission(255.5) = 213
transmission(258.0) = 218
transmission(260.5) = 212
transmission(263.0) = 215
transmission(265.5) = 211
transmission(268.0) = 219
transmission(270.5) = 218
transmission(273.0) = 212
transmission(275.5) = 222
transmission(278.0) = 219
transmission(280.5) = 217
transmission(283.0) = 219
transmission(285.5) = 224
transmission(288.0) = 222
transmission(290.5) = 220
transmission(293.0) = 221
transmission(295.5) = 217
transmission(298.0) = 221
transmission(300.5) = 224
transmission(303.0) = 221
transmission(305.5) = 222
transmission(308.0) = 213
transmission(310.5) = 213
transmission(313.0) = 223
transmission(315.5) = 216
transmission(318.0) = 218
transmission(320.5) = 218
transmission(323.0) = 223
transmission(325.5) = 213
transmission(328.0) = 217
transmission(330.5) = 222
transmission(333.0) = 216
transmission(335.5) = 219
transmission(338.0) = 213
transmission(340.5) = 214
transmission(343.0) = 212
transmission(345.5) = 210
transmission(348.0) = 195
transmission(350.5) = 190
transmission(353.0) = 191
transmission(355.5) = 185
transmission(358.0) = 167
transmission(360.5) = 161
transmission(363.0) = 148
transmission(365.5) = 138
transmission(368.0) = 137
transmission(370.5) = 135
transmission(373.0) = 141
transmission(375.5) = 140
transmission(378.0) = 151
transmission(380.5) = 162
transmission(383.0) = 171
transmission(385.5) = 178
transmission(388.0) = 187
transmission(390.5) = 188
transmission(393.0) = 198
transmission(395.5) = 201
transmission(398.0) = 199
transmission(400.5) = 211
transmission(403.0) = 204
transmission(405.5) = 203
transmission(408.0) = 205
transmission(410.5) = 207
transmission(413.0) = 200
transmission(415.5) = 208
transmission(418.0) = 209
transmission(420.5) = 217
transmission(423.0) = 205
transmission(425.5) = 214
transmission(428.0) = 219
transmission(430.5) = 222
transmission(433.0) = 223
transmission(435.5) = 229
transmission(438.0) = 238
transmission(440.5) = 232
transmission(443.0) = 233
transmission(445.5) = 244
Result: 4.9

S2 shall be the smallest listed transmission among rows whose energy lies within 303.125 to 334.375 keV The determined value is 213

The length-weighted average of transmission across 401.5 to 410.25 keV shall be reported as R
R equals 205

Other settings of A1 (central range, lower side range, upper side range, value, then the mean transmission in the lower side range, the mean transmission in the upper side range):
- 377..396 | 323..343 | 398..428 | 2.8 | 216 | 208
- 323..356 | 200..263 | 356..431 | -3.3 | 200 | 184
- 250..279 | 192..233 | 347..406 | -4.3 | 195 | 174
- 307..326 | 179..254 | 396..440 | -0.8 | 204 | 213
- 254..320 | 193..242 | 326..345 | -3.2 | 197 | 216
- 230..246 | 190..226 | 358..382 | -1.9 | 196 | 147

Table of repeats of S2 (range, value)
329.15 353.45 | 190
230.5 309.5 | 203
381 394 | 171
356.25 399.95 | 135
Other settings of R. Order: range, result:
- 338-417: 182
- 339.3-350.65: 206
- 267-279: 218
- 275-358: 214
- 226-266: 210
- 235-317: 217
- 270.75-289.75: 219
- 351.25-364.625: 170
